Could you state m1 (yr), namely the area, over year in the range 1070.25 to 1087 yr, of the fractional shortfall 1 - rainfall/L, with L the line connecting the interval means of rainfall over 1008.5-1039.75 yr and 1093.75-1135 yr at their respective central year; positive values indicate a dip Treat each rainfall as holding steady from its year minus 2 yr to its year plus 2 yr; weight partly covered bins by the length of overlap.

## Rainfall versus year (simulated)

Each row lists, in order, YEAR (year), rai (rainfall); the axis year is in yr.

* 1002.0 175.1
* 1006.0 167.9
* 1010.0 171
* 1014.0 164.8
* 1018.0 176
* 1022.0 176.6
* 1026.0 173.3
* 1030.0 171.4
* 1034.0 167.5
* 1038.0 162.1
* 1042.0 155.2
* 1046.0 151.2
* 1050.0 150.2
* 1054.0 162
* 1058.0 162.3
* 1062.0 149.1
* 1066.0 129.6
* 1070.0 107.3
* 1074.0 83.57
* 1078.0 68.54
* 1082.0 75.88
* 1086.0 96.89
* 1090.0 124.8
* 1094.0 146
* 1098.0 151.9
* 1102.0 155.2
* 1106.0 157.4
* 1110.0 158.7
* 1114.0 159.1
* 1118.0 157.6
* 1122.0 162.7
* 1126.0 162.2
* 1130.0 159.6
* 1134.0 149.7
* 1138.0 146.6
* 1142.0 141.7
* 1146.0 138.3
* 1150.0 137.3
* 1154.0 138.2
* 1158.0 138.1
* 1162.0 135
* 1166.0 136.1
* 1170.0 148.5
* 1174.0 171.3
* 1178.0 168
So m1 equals 8.18 yr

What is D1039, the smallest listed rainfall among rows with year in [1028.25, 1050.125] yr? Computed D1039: 150.2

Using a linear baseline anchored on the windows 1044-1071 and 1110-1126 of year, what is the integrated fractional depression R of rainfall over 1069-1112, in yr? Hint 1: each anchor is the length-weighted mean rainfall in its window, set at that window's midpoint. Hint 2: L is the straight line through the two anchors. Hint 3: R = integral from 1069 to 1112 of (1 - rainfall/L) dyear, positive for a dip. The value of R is 9.3 yr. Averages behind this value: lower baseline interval 146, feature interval 121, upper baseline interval 160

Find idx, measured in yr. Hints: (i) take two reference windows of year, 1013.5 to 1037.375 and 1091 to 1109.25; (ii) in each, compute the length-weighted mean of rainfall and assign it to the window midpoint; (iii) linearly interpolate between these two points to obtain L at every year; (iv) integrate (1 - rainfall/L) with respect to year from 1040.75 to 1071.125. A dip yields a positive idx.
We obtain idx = 3.11 yr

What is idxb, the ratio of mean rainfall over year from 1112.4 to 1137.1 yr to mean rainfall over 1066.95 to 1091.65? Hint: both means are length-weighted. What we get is 1.68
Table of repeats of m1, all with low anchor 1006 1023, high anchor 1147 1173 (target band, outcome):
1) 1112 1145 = -1.7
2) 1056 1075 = 3.8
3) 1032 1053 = 1.0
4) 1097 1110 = -0.3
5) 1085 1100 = 2.2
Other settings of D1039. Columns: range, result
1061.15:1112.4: 68.54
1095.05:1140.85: 146.6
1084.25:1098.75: 96.89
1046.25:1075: 83.57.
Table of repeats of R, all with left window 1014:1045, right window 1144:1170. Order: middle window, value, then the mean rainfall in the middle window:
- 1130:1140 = -0.5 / 150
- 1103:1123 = -1.4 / 159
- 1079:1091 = 4.7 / 94.5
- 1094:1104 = 0.0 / 152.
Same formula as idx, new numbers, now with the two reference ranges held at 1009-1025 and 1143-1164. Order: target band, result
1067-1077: 3.9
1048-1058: 0.3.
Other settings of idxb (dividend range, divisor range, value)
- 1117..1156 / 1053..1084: 1.29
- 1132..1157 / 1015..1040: 0.83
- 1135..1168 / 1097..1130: 0.88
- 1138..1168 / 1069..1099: 1.31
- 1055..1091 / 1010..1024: 0.65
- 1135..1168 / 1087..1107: 0.97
